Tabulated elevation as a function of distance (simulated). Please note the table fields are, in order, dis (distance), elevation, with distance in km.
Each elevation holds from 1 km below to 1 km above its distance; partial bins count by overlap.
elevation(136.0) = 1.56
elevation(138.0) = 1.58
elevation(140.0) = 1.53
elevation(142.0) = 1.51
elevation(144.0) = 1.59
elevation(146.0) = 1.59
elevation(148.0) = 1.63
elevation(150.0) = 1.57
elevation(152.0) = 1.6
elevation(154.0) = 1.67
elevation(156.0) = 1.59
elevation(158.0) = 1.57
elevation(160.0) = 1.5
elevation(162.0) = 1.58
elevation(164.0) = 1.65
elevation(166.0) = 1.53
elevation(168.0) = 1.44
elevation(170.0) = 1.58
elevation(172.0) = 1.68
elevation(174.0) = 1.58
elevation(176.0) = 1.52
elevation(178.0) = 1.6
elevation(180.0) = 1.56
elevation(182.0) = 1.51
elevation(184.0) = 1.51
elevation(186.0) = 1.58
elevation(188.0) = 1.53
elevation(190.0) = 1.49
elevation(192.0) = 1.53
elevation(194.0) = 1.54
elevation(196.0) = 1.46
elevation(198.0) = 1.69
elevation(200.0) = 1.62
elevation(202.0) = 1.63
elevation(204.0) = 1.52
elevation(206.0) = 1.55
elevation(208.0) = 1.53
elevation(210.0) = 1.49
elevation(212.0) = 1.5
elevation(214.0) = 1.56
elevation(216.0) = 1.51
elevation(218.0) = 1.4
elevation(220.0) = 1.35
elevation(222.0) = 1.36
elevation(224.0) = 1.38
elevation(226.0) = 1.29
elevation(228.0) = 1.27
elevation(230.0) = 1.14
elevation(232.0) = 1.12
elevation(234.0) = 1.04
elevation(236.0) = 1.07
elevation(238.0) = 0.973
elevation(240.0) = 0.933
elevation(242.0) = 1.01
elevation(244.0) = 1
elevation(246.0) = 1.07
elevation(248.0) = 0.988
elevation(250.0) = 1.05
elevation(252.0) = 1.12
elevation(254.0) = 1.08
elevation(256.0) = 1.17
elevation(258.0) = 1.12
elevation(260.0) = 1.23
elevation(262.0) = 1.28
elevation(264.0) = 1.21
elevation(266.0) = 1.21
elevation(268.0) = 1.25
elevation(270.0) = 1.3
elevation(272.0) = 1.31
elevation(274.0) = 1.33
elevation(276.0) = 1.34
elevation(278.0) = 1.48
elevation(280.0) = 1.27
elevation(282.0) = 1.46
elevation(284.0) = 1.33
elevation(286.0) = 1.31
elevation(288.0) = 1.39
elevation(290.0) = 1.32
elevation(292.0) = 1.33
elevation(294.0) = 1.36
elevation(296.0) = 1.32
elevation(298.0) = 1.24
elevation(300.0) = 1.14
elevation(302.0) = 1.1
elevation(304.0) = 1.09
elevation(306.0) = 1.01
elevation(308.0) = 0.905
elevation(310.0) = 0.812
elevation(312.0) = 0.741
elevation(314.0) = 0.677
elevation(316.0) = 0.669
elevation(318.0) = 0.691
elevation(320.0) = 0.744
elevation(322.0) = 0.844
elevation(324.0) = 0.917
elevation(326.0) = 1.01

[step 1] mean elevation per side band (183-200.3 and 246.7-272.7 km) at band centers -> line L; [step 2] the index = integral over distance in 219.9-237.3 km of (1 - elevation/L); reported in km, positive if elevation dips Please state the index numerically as 1.7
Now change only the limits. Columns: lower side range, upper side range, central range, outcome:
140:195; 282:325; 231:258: 4.7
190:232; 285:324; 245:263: 2.0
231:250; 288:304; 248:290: -4.1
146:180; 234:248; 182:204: -3.2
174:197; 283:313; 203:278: 5.7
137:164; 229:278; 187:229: -4.6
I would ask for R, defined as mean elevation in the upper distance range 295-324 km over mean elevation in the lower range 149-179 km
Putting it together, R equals 0.6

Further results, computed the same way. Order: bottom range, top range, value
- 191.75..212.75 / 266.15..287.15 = 0.86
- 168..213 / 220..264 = 0.73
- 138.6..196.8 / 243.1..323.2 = 0.73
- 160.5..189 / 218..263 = 0.73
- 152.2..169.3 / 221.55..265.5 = 0.72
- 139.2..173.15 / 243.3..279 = 0.76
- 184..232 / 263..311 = 0.85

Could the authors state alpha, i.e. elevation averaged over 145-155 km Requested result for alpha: 1.61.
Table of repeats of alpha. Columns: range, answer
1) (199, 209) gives 1.57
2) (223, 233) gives 1.24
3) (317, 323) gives 0.76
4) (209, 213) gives 1.5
